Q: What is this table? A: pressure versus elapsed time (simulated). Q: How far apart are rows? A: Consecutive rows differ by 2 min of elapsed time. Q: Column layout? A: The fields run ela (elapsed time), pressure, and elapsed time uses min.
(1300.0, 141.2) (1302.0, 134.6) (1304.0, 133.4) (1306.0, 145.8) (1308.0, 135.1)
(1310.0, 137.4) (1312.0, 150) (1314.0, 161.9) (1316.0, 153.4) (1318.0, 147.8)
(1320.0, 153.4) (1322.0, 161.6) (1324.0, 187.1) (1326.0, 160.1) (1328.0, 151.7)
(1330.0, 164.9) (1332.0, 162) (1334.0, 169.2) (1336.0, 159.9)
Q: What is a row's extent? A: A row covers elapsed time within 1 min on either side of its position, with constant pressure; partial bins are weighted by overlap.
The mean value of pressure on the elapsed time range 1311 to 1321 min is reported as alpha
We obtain 153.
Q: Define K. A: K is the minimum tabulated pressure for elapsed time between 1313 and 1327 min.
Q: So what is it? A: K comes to 147.8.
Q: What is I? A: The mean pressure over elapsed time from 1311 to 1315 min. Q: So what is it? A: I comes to 156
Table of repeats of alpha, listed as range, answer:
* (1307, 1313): 141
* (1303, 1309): 138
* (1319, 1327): 166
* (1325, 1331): 159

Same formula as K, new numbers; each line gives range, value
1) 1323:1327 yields 160.1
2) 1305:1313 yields 135.1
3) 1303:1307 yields 133.4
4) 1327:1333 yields 151.7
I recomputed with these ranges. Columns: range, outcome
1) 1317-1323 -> 154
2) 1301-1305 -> 134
